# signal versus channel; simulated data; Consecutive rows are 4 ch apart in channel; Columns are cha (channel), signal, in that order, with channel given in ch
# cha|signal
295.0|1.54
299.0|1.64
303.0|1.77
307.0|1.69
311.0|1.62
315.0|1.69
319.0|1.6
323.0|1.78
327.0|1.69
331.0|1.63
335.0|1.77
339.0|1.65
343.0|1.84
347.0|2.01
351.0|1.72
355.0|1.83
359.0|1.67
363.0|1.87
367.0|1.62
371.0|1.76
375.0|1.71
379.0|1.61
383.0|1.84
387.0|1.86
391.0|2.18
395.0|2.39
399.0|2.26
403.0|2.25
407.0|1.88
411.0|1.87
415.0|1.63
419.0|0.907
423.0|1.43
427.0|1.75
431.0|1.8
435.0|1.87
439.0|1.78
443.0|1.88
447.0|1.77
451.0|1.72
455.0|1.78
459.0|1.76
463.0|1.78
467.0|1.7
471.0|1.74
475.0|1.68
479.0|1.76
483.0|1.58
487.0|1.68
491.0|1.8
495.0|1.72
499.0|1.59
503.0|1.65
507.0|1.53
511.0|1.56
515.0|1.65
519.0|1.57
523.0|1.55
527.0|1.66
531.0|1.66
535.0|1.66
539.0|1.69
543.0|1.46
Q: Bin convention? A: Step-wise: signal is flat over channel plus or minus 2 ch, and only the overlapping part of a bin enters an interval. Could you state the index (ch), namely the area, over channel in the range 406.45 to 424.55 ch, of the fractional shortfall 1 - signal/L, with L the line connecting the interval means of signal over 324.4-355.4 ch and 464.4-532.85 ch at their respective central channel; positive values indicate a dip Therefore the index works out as 2.04 ch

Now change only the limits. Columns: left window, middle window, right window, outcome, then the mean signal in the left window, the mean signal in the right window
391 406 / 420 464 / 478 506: 5.4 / 2.26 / 1.67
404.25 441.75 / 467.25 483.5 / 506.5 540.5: -0.6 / 1.67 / 1.62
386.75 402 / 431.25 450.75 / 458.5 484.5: 1.0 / 2.21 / 1.71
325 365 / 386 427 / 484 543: -3.3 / 1.77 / 1.63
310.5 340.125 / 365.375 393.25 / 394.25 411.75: 2.7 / 1.68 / 2.13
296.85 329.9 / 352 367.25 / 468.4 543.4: -0.8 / 1.68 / 1.65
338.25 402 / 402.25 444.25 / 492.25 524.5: 1.4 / 1.87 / 1.61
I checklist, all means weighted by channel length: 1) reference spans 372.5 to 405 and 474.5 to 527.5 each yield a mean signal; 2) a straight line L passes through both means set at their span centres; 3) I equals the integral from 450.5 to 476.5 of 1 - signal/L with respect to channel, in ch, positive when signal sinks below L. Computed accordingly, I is 0.4 ch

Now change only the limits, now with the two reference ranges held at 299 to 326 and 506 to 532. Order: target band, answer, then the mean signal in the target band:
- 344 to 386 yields -2.6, 1.77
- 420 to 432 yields 0.4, 1.59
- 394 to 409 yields -4.8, 2.18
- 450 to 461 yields -0.9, 1.76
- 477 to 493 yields -0.9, 1.71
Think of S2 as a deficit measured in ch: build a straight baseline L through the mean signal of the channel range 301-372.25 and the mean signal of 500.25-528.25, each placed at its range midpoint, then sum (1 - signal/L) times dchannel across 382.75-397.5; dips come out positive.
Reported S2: -3.6 ch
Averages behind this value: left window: 1.73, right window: 1.59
